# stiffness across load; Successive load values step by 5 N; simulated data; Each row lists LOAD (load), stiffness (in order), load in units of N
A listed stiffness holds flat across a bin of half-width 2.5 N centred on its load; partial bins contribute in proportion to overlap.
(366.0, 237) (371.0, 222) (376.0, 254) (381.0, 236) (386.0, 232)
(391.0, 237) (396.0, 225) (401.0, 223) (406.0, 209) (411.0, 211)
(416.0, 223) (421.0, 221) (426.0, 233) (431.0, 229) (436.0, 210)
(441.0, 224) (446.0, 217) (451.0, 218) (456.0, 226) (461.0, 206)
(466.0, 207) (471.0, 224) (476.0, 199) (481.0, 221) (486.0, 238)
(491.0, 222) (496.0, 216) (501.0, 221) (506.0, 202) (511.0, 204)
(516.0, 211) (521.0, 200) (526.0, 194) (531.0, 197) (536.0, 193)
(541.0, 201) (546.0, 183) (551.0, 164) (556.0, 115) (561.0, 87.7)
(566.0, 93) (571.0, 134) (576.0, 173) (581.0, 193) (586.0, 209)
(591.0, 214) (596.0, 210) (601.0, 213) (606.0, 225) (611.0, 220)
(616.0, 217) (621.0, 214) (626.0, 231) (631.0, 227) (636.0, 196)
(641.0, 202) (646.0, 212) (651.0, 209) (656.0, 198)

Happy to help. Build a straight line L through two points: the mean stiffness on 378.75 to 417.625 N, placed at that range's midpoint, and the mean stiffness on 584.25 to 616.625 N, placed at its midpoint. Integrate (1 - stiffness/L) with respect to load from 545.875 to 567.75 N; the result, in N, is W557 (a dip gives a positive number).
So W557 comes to 9.42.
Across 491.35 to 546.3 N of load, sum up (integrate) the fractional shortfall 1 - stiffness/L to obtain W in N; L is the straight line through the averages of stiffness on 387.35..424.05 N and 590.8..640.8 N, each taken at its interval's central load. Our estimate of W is 3.8 N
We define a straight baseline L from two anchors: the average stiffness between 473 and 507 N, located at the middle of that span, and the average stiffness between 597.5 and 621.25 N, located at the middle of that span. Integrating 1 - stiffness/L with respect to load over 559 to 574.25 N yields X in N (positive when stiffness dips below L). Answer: 7.6 N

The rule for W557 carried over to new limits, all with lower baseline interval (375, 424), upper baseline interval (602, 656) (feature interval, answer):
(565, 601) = 5.9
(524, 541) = 1.8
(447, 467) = 0.7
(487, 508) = 0.4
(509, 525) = 1.2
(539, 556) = 3.6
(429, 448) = 0.4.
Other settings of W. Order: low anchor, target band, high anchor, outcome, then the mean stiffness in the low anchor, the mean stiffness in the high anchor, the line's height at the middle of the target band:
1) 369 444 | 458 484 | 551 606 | -1.1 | 226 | 167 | 204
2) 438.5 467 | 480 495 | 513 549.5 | -1.4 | 217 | 196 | 208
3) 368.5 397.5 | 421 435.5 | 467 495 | 0.1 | 235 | 220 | 228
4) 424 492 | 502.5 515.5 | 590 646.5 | 0.7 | 219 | 215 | 218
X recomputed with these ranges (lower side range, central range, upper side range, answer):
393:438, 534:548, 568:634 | 1.2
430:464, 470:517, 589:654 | 0.3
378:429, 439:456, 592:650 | 0.2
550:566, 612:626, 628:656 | -2.8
